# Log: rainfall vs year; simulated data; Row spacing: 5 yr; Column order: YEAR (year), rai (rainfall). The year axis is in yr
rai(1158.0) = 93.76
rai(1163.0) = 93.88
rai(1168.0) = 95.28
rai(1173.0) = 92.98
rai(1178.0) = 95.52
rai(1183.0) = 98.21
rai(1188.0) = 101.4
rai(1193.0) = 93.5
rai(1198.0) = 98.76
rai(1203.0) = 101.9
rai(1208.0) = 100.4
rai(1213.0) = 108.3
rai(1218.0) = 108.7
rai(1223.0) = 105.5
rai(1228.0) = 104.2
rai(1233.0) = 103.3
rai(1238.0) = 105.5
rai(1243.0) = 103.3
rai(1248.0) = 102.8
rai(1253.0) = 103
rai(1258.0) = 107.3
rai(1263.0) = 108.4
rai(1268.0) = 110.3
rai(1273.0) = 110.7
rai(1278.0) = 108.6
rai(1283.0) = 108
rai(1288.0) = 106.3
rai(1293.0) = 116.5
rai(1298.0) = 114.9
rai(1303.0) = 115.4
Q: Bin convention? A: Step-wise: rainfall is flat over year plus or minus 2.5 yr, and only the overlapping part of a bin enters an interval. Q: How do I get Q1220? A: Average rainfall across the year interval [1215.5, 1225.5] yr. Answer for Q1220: 107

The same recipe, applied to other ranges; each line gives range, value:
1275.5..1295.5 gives 110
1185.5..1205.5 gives 98.9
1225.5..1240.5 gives 104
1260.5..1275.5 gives 110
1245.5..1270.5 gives 106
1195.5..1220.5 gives 104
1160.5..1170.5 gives 94.6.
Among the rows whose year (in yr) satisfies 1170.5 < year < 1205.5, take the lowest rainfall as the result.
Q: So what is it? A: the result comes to 92.98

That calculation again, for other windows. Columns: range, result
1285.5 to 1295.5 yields 106.3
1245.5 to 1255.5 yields 102.8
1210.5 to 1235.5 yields 103.3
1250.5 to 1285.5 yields 103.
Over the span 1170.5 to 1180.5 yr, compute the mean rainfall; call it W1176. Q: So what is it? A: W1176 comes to 94.2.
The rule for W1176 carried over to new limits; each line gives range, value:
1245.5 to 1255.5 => 103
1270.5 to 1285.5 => 109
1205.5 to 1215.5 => 104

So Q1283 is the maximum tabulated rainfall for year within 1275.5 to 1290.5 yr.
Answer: 108.6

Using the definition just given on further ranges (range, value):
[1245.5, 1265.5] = 108.4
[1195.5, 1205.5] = 101.9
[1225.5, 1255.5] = 105.5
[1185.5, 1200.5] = 101.4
